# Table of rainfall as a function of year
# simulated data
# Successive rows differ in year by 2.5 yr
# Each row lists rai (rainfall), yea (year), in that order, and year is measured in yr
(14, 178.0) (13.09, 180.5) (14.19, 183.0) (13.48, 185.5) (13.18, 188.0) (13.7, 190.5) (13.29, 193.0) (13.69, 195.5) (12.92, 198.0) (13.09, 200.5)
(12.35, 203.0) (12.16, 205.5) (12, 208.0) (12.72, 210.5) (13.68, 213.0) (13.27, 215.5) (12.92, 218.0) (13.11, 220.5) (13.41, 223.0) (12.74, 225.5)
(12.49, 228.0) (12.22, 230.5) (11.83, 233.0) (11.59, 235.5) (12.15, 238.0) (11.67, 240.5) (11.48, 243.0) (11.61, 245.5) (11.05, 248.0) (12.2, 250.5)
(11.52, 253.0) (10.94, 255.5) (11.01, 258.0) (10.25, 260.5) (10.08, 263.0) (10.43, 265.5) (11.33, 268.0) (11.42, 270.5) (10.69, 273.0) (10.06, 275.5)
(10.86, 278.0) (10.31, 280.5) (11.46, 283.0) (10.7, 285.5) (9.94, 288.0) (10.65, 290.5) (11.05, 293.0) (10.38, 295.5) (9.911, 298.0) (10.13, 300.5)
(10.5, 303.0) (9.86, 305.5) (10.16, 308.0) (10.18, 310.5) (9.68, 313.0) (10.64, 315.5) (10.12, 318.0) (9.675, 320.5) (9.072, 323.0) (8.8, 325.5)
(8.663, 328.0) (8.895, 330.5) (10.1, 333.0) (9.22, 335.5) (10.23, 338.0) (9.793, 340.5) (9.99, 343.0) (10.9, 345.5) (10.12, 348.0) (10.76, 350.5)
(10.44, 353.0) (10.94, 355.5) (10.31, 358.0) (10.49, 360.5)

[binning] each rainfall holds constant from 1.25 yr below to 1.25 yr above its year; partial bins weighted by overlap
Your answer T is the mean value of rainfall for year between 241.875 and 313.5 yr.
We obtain 10.7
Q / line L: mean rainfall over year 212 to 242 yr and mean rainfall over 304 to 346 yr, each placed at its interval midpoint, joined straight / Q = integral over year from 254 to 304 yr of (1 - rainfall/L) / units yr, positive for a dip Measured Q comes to 2.0 yr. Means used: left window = 12.6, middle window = 10.6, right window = 9.75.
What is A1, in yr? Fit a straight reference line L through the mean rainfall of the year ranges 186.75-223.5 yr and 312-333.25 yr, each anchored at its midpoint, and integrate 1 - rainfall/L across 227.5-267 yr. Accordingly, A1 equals 1.3 yr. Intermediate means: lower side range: 13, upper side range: 9.49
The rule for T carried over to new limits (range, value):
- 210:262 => 12.1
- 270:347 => 10.1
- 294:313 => 10.1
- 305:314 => 9.99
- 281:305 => 10.5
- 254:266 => 10.6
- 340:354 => 10.4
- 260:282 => 10.6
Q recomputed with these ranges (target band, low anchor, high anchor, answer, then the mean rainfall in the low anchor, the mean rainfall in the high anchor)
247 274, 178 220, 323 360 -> 1.7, 13.1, 9.92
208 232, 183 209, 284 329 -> -1.0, 13.1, 10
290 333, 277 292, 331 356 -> 2.3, 10.7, 10.2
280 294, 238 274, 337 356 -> 0.2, 11.2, 10.4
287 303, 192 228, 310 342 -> 0.2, 12.9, 9.61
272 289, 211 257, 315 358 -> 0.9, 12.2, 9.9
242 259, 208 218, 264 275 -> 0.3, 13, 10.9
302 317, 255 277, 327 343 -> -0.3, 10.7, 9.54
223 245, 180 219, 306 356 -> 0.3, 13.1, 9.9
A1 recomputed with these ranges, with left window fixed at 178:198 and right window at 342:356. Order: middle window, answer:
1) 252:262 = 1.1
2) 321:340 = 2.7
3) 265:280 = 1.4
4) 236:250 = 1.0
